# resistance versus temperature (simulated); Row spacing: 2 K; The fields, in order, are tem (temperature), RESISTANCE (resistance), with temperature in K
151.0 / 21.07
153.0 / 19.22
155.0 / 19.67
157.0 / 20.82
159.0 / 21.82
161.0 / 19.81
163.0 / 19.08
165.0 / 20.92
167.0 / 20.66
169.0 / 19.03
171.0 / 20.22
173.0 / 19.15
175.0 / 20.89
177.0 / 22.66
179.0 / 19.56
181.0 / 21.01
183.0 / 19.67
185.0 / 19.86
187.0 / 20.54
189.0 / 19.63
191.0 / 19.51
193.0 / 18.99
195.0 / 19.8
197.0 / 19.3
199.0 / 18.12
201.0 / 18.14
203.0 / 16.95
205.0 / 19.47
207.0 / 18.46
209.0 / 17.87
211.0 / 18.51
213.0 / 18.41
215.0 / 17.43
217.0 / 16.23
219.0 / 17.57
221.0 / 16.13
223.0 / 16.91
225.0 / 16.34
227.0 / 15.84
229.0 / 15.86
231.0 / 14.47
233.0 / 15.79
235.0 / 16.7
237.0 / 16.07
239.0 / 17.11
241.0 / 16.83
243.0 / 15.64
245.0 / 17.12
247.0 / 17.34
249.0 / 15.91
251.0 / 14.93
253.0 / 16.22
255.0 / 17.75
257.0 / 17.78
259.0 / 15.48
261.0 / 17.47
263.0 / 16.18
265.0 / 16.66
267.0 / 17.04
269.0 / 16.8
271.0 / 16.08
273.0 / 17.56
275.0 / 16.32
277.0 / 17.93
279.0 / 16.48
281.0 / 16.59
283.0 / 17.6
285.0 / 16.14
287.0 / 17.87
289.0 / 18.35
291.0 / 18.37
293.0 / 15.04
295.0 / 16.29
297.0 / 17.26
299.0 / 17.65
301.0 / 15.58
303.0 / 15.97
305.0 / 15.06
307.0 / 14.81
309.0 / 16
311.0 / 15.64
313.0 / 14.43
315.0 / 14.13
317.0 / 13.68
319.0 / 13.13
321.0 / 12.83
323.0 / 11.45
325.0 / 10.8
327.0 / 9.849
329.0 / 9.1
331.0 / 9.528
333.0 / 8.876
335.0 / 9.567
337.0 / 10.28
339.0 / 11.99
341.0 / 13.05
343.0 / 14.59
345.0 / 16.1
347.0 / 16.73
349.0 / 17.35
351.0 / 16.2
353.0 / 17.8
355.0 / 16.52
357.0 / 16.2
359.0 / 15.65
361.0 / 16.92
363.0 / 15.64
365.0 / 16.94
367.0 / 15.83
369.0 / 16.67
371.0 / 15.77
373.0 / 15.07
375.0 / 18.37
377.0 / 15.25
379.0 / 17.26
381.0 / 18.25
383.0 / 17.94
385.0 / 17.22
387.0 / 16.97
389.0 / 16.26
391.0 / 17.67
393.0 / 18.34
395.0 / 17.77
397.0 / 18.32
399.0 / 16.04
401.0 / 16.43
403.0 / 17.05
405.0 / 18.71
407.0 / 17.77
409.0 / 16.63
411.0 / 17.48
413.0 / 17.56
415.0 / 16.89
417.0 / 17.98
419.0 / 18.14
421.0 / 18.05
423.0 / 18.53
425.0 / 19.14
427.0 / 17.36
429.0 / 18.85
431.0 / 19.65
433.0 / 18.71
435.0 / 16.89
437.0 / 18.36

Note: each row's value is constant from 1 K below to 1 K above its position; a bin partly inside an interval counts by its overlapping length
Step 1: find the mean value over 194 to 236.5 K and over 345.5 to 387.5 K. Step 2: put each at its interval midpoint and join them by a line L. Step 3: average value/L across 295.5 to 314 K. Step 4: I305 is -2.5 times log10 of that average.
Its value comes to 0.074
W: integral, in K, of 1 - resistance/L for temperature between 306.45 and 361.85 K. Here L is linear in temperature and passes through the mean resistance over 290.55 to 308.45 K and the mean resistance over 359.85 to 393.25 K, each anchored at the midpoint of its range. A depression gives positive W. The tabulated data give 9.39 K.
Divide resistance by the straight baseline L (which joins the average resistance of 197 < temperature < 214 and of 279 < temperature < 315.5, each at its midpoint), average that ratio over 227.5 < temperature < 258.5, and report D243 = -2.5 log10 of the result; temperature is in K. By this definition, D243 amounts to 0.07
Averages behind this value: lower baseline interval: 18.3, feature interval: 16.3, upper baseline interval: 16.3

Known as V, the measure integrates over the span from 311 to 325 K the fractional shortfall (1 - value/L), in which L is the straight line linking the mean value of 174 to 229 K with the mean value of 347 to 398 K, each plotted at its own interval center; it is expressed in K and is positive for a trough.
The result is 3.3 K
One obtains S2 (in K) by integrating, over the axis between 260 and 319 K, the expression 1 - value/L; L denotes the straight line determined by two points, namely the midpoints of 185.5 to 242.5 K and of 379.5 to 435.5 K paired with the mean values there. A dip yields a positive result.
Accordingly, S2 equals 4.46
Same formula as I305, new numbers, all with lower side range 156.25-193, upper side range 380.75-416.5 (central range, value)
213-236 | 0.19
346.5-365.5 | 0.09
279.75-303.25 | 0.11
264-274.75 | 0.14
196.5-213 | 0.09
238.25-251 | 0.17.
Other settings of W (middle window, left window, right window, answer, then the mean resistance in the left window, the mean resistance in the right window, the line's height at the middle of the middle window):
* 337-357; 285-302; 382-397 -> 2.2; 17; 17.5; 17.3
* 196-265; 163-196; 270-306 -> 5.9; 20.1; 16.8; 18.5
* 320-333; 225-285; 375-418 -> 5.0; 16.5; 17.3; 16.9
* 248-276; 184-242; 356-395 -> 1.3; 17.7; 16.8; 17.4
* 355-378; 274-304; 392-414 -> 1.4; 16.9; 17.5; 17.3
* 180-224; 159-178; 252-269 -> 1.2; 20.4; 16.8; 19.1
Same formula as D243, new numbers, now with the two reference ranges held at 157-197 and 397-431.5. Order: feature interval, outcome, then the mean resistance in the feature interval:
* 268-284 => 0.13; 16.9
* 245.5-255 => 0.19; 16.3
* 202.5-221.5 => 0.12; 17.8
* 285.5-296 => 0.11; 17.1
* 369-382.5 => 0.09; 16.7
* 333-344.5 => 0.49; 11.8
